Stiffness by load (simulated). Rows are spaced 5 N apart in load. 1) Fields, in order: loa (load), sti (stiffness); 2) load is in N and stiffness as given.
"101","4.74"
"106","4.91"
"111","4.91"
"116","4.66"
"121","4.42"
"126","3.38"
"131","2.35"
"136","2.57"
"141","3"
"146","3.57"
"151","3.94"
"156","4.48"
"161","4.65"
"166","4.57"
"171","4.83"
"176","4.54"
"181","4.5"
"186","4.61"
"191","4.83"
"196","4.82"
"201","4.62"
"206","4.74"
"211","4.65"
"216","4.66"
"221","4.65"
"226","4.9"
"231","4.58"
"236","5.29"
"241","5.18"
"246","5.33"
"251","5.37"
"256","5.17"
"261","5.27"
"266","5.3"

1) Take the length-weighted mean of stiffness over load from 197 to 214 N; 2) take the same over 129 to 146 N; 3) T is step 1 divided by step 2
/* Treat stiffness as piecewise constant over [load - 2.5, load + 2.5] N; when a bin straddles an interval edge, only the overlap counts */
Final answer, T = 1.68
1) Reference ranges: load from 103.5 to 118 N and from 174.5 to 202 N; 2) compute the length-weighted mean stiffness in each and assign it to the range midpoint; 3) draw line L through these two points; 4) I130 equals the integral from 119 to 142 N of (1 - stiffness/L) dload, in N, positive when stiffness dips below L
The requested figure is 8.0 N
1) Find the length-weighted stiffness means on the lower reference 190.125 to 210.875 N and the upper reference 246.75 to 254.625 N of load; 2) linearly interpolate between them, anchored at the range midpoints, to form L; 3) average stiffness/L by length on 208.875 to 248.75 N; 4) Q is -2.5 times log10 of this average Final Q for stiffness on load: 0.04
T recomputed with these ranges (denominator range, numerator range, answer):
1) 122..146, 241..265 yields 1.76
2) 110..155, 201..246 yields 1.34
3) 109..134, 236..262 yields 1.35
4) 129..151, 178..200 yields 1.56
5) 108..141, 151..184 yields 1.24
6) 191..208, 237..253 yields 1.12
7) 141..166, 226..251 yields 1.25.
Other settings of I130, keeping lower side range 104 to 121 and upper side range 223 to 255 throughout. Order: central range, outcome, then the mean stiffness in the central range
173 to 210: 2.3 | 4.67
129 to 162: 9.4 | 3.47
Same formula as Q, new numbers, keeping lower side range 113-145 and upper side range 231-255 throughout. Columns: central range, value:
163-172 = -0.16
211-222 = 0.03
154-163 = -0.17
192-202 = -0.06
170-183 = -0.11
